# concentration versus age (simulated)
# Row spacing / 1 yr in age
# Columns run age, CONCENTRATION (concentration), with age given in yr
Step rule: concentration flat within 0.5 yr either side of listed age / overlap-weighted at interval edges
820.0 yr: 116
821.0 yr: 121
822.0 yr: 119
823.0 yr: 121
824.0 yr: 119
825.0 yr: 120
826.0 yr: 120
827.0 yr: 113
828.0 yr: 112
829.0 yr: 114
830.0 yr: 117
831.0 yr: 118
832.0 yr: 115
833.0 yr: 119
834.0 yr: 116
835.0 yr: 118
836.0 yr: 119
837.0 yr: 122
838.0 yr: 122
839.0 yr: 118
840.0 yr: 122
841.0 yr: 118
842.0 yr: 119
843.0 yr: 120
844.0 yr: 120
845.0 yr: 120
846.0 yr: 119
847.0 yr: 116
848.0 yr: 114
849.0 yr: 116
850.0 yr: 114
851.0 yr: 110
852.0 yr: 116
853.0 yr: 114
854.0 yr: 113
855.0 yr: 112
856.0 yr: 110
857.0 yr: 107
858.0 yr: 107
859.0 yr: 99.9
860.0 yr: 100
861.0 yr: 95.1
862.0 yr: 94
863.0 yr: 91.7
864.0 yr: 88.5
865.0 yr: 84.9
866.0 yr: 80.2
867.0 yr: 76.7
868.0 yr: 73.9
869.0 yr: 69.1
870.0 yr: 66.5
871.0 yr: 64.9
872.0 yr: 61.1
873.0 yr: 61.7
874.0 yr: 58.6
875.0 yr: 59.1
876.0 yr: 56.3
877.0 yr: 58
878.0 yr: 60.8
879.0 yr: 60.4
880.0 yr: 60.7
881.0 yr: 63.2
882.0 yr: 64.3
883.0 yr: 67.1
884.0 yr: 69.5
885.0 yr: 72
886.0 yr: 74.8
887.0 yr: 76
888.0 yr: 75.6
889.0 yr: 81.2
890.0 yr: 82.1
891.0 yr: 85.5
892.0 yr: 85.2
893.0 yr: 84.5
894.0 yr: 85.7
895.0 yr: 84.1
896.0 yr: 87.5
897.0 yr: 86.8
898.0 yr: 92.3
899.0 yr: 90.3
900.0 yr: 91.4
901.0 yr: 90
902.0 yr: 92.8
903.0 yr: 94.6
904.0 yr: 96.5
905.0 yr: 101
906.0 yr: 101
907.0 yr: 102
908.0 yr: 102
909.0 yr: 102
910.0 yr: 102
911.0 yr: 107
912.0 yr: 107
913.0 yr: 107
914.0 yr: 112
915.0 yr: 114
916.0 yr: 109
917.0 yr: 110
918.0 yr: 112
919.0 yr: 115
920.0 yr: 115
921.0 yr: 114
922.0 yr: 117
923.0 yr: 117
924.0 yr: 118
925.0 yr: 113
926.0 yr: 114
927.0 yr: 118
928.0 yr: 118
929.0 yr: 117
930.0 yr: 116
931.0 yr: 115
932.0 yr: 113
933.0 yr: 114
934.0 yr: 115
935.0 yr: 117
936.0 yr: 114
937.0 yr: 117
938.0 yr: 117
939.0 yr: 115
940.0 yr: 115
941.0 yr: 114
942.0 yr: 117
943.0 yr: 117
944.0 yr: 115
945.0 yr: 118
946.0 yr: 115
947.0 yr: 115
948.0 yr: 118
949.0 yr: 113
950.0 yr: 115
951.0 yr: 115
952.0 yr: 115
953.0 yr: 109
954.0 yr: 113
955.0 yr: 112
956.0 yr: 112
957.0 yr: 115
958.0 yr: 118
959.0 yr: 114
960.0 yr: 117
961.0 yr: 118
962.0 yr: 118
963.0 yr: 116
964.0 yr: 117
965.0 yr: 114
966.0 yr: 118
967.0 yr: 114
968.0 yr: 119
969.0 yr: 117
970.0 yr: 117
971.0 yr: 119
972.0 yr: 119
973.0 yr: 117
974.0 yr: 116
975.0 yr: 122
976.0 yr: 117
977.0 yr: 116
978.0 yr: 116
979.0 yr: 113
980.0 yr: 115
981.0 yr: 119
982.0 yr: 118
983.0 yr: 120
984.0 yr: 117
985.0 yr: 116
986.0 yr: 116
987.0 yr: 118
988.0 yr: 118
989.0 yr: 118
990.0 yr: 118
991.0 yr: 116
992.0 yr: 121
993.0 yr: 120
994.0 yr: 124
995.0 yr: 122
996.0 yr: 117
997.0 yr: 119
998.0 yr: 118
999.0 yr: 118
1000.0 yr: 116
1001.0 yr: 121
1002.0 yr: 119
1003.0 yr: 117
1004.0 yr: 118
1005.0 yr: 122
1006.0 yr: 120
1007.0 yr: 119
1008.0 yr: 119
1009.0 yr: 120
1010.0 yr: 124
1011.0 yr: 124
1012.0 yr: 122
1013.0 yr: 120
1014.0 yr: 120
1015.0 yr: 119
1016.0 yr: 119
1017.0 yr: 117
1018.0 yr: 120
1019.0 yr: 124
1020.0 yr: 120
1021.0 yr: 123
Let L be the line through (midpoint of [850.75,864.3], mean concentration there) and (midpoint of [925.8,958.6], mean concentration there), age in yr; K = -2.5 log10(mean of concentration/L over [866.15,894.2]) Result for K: 0.47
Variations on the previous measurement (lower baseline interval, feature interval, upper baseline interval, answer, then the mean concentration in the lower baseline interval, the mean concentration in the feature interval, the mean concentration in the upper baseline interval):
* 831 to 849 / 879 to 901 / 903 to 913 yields 0.32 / 119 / 78.9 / 102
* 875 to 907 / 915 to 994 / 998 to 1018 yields -0.15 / 79.7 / 116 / 120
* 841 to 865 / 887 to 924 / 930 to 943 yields 0.15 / 109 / 98.6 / 115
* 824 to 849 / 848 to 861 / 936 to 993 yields 0.08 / 118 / 109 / 116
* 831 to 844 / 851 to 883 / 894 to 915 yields 0.32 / 119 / 81.8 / 97.6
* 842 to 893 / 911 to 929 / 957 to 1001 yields -0.12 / 87.2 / 113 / 118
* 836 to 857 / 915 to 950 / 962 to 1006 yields 0.02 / 117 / 115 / 118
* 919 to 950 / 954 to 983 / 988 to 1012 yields 0.01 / 116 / 117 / 120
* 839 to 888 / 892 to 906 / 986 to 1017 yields 0.08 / 89.6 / 90.8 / 119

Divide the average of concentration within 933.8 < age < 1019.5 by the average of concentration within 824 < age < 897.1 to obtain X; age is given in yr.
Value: 1.2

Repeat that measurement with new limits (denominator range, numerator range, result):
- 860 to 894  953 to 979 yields 1.58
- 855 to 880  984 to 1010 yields 1.51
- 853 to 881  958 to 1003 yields 1.46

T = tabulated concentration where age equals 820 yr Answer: 116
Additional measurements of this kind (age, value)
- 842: 119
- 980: 115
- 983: 120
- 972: 119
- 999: 118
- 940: 115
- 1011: 124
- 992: 121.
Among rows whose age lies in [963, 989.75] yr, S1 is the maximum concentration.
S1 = 122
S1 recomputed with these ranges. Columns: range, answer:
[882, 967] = 118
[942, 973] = 119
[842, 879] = 120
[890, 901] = 92.3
